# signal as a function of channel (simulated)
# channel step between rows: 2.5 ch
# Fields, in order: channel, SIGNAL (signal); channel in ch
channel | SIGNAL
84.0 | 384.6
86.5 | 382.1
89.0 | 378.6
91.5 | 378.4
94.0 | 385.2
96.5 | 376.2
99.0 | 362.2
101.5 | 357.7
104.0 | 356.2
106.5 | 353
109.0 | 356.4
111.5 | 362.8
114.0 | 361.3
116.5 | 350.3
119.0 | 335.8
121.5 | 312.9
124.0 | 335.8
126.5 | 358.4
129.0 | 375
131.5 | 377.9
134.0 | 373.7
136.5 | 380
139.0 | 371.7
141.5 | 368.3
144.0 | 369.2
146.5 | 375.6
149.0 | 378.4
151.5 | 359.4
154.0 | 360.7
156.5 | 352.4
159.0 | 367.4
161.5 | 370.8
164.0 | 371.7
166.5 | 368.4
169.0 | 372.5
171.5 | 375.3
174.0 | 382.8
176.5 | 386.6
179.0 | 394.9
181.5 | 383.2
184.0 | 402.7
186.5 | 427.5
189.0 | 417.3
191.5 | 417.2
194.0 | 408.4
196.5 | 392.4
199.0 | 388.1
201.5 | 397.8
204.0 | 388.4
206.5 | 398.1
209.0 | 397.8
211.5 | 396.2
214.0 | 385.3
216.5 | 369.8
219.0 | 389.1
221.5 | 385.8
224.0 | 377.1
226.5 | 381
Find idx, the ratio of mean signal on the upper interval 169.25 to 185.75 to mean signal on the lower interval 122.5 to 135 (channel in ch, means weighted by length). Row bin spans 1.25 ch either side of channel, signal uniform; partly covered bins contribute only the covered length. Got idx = 1.1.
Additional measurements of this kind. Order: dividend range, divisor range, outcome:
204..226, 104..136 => 1.09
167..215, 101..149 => 1.10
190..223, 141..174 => 1.07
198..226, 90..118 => 1.07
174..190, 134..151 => 1.07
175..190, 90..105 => 1.09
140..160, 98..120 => 1.03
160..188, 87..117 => 1.05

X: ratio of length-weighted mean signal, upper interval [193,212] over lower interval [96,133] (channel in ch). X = 1.11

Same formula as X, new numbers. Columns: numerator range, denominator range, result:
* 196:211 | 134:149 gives 1.05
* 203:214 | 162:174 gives 1.06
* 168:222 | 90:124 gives 1.10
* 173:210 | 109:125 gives 1.16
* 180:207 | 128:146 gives 1.08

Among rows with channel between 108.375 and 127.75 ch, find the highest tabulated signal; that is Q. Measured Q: 362.8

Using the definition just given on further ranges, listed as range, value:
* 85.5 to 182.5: 394.9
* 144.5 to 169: 378.4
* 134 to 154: 380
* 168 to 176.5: 386.6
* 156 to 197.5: 427.5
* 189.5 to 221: 417.2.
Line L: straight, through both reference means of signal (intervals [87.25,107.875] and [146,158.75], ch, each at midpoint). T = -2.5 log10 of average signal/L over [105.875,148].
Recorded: 0.02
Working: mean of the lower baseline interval 369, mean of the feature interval 360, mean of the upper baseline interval 365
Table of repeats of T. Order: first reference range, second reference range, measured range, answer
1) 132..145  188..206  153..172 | 0.050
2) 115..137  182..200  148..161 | 0.040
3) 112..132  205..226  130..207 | -0.041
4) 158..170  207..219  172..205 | -0.054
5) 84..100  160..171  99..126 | 0.081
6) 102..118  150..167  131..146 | -0.036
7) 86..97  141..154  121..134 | 0.050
